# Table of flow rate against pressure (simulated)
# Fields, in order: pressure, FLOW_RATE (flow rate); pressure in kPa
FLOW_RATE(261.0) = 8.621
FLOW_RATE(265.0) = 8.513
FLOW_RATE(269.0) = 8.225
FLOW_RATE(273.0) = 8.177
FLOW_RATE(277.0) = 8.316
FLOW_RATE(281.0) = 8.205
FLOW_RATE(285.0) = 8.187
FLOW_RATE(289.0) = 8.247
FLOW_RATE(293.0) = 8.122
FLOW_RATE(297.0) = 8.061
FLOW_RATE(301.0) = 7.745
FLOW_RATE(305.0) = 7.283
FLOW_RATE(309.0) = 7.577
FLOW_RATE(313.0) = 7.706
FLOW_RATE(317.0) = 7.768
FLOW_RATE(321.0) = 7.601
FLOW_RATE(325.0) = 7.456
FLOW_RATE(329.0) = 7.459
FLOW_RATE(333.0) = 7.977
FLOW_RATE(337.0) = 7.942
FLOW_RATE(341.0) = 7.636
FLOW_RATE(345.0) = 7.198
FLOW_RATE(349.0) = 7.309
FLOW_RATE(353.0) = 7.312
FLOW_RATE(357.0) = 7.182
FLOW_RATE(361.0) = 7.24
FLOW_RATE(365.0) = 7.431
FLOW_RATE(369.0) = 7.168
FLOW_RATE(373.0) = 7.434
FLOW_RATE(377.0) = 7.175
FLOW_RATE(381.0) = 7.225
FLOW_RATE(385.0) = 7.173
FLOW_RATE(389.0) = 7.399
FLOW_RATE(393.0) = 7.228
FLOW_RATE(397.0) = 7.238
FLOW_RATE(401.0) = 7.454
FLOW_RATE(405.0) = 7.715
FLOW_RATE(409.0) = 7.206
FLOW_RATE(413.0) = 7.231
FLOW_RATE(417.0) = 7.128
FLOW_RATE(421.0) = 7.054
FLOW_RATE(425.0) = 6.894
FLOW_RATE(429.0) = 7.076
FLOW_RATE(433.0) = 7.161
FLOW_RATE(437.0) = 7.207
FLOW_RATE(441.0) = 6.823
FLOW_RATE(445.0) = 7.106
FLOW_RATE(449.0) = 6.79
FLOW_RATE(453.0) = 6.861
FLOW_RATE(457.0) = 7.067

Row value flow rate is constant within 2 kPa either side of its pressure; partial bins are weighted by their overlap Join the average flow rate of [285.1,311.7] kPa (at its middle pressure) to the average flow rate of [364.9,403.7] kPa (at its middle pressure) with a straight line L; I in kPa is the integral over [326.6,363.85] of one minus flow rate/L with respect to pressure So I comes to 0.4 kPa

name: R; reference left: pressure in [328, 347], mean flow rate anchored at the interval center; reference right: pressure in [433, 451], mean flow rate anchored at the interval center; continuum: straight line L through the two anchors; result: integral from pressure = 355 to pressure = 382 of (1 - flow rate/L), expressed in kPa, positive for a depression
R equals 0.7 kPa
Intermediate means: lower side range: 7.65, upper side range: 7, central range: 7.27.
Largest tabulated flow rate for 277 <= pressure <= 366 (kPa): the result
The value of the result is 8.316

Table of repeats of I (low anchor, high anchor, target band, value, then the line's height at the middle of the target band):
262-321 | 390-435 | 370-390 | 0.4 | 7.43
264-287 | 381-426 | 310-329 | 0.7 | 7.91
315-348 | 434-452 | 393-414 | -0.4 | 7.21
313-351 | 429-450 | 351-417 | 0.3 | 7.33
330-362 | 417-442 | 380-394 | 0.0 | 7.27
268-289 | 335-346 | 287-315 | 0.7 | 8.01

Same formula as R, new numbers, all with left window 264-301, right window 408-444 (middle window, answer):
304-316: 0.6 kPa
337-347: 0.3 kPa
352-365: 0.6 kPa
